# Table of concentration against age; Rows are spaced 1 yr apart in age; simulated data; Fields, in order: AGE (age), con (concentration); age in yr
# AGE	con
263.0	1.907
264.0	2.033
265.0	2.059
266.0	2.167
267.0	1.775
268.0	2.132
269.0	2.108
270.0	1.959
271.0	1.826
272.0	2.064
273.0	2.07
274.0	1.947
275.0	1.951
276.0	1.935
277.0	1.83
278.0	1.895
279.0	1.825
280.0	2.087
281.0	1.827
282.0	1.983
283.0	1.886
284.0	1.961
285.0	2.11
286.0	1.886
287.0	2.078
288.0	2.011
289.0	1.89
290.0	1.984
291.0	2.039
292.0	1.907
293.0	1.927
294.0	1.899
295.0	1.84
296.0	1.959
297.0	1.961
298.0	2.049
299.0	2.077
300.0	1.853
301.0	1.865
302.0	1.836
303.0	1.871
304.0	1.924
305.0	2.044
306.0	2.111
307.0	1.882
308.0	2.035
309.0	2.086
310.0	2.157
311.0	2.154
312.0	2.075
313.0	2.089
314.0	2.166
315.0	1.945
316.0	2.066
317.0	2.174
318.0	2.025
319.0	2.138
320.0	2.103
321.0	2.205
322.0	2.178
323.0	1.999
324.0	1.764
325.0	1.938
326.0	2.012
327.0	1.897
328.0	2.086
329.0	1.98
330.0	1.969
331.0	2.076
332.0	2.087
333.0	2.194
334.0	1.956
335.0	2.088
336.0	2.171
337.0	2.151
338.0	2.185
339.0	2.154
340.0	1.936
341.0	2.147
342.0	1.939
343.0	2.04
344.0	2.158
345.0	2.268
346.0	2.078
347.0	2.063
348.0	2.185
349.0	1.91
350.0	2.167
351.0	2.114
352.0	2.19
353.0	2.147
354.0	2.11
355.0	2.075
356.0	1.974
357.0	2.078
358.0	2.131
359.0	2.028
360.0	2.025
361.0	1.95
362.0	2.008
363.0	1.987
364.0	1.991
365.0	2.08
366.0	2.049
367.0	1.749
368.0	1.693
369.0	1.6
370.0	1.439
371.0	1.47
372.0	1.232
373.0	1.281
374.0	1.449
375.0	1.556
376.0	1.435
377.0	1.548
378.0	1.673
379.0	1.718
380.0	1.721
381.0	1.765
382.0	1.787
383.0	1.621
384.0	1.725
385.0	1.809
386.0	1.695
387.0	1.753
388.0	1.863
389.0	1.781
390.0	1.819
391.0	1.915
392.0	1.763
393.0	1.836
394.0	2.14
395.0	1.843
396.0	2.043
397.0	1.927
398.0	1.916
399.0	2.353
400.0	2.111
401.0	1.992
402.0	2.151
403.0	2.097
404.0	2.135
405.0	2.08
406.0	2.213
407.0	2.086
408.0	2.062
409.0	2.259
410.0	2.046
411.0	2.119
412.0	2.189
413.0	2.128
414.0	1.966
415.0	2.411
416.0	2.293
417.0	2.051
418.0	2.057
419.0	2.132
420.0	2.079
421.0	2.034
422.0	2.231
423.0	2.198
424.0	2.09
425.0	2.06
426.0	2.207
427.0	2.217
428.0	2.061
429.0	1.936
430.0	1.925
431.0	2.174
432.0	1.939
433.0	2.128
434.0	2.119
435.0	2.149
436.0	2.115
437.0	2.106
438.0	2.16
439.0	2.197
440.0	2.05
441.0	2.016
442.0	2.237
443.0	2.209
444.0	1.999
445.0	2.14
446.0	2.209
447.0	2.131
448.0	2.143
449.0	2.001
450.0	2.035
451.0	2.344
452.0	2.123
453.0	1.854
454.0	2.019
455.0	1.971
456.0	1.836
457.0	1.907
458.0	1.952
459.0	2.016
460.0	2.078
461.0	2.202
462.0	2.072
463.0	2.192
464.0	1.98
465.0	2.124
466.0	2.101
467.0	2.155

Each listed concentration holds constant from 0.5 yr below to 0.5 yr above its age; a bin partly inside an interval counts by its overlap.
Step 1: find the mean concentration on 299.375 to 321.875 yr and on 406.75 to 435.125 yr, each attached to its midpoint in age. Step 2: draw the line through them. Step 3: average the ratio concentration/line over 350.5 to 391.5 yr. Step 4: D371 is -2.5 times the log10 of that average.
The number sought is 0.15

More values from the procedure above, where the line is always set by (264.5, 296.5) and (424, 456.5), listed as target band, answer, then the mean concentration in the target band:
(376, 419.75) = 0.05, 1.96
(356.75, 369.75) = 0.05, 1.94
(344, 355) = -0.06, 2.12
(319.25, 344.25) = -0.03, 2.06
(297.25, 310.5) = 0.00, 1.98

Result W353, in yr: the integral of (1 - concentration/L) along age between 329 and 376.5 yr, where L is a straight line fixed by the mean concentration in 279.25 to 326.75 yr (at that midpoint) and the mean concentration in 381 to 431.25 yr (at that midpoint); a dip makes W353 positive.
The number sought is 1.38 yr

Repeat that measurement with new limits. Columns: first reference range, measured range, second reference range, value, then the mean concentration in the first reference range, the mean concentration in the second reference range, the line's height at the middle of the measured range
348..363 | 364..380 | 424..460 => 3.5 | 2.07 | 2.08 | 2.07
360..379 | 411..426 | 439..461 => -1.7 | 1.69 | 2.07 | 1.92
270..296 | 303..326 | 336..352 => -0.3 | 1.95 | 2.1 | 2.03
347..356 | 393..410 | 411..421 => 0.4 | 2.1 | 2.14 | 2.13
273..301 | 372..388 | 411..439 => 3.4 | 1.95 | 2.12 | 2.06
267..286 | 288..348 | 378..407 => -2.8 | 1.96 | 1.91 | 1.94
